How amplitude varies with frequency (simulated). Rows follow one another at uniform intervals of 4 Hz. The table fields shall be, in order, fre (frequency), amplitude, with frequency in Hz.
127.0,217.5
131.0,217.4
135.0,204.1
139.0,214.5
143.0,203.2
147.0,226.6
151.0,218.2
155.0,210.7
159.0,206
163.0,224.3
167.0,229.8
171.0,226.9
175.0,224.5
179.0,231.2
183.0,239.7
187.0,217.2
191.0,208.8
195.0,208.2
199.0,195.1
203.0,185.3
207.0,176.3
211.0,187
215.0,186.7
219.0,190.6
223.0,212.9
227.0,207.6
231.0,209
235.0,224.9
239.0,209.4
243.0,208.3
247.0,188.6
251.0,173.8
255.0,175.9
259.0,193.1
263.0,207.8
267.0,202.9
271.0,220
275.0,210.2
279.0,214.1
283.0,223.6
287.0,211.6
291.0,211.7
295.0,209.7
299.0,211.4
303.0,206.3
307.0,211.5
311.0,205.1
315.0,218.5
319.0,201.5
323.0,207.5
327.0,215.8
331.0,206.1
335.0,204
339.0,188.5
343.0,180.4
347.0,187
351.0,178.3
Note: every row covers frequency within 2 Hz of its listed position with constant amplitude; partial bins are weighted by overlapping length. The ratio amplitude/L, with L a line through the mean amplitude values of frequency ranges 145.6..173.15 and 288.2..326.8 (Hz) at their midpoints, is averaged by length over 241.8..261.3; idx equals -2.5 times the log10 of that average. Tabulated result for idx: 0.14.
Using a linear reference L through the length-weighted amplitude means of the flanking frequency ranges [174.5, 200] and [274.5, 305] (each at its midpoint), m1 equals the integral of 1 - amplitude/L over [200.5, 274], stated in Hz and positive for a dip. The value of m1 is 6.0 Hz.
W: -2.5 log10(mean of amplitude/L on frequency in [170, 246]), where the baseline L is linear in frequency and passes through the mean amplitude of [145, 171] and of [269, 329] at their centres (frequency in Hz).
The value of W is 0.05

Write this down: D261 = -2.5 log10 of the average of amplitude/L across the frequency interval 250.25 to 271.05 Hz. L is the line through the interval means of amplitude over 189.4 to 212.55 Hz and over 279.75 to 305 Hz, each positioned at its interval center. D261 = 0.06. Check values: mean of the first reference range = 193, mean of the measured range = 195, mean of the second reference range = 212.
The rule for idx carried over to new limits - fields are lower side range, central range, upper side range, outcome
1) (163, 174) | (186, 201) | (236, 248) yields 0.07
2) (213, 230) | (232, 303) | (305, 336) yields -0.01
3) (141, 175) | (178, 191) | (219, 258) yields -0.07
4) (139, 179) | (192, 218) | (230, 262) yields 0.10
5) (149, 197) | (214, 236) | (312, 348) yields 0.05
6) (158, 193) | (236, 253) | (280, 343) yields 0.10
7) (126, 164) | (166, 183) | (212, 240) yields -0.09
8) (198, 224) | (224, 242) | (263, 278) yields -0.08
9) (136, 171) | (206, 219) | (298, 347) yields 0.15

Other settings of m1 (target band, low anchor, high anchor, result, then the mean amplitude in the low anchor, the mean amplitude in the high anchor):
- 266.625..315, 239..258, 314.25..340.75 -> -3.45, 189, 206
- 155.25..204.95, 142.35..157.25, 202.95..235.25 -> -2.08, 216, 197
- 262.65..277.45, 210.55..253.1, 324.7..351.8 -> -0.91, 200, 195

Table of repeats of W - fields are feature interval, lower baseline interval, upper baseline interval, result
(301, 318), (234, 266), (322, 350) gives -0.07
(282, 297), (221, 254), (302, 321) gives -0.03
